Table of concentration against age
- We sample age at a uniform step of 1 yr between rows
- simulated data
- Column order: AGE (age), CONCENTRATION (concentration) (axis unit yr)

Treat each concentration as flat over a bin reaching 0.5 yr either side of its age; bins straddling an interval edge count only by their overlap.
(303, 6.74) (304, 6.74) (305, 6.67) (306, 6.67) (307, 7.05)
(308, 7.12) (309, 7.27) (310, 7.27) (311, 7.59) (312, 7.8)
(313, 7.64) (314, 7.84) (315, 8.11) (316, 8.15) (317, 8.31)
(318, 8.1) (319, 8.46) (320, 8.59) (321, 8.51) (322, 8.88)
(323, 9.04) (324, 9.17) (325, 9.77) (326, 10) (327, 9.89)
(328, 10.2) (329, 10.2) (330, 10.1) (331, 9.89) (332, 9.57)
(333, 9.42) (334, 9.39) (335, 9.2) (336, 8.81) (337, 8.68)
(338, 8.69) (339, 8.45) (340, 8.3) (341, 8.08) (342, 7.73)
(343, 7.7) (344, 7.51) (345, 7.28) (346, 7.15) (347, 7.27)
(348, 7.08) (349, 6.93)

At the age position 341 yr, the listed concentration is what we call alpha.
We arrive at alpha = 8.08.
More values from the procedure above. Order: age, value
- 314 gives 7.84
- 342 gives 7.73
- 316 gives 8.15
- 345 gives 7.28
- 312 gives 7.8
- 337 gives 8.68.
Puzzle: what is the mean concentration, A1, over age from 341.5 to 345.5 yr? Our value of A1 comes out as 7.55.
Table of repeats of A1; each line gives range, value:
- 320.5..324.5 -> 8.9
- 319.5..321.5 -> 8.55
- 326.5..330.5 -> 10.1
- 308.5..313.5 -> 7.51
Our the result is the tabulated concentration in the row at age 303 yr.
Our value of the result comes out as 6.74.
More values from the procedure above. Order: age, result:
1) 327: 9.89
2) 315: 8.11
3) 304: 6.74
